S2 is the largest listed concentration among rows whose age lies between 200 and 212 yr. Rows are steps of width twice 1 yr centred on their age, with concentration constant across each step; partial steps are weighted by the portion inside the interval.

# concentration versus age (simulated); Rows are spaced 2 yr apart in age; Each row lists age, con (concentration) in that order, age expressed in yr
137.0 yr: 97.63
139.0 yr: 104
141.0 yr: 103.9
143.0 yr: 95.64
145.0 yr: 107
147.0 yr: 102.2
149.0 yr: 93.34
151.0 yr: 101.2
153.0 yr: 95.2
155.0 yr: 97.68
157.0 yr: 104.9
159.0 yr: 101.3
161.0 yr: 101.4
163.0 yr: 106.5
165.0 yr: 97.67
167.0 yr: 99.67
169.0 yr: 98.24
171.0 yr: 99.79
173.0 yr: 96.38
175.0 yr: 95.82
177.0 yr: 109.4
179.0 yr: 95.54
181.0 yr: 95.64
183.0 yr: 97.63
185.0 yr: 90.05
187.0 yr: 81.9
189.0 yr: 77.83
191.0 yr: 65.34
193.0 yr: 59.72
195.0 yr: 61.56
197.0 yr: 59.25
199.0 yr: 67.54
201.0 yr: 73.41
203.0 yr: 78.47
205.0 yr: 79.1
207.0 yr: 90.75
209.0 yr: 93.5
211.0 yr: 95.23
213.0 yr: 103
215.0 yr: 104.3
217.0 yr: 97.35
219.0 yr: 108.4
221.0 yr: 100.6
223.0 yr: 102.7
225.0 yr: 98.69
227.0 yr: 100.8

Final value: 95.23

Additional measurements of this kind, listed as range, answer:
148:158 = 104.9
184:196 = 90.05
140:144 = 103.9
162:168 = 106.5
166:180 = 109.4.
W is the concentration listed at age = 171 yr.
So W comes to 99.79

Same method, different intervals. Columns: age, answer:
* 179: 95.54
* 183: 97.63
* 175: 95.82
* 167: 99.67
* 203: 78.47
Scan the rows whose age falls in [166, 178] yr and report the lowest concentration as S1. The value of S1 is 95.82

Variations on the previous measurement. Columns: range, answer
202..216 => 78.47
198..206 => 67.54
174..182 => 95.54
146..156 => 93.34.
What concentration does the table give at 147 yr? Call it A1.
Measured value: 102.2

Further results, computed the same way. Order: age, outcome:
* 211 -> 95.23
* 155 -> 97.68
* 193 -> 59.72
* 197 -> 59.25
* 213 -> 103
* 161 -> 101.4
